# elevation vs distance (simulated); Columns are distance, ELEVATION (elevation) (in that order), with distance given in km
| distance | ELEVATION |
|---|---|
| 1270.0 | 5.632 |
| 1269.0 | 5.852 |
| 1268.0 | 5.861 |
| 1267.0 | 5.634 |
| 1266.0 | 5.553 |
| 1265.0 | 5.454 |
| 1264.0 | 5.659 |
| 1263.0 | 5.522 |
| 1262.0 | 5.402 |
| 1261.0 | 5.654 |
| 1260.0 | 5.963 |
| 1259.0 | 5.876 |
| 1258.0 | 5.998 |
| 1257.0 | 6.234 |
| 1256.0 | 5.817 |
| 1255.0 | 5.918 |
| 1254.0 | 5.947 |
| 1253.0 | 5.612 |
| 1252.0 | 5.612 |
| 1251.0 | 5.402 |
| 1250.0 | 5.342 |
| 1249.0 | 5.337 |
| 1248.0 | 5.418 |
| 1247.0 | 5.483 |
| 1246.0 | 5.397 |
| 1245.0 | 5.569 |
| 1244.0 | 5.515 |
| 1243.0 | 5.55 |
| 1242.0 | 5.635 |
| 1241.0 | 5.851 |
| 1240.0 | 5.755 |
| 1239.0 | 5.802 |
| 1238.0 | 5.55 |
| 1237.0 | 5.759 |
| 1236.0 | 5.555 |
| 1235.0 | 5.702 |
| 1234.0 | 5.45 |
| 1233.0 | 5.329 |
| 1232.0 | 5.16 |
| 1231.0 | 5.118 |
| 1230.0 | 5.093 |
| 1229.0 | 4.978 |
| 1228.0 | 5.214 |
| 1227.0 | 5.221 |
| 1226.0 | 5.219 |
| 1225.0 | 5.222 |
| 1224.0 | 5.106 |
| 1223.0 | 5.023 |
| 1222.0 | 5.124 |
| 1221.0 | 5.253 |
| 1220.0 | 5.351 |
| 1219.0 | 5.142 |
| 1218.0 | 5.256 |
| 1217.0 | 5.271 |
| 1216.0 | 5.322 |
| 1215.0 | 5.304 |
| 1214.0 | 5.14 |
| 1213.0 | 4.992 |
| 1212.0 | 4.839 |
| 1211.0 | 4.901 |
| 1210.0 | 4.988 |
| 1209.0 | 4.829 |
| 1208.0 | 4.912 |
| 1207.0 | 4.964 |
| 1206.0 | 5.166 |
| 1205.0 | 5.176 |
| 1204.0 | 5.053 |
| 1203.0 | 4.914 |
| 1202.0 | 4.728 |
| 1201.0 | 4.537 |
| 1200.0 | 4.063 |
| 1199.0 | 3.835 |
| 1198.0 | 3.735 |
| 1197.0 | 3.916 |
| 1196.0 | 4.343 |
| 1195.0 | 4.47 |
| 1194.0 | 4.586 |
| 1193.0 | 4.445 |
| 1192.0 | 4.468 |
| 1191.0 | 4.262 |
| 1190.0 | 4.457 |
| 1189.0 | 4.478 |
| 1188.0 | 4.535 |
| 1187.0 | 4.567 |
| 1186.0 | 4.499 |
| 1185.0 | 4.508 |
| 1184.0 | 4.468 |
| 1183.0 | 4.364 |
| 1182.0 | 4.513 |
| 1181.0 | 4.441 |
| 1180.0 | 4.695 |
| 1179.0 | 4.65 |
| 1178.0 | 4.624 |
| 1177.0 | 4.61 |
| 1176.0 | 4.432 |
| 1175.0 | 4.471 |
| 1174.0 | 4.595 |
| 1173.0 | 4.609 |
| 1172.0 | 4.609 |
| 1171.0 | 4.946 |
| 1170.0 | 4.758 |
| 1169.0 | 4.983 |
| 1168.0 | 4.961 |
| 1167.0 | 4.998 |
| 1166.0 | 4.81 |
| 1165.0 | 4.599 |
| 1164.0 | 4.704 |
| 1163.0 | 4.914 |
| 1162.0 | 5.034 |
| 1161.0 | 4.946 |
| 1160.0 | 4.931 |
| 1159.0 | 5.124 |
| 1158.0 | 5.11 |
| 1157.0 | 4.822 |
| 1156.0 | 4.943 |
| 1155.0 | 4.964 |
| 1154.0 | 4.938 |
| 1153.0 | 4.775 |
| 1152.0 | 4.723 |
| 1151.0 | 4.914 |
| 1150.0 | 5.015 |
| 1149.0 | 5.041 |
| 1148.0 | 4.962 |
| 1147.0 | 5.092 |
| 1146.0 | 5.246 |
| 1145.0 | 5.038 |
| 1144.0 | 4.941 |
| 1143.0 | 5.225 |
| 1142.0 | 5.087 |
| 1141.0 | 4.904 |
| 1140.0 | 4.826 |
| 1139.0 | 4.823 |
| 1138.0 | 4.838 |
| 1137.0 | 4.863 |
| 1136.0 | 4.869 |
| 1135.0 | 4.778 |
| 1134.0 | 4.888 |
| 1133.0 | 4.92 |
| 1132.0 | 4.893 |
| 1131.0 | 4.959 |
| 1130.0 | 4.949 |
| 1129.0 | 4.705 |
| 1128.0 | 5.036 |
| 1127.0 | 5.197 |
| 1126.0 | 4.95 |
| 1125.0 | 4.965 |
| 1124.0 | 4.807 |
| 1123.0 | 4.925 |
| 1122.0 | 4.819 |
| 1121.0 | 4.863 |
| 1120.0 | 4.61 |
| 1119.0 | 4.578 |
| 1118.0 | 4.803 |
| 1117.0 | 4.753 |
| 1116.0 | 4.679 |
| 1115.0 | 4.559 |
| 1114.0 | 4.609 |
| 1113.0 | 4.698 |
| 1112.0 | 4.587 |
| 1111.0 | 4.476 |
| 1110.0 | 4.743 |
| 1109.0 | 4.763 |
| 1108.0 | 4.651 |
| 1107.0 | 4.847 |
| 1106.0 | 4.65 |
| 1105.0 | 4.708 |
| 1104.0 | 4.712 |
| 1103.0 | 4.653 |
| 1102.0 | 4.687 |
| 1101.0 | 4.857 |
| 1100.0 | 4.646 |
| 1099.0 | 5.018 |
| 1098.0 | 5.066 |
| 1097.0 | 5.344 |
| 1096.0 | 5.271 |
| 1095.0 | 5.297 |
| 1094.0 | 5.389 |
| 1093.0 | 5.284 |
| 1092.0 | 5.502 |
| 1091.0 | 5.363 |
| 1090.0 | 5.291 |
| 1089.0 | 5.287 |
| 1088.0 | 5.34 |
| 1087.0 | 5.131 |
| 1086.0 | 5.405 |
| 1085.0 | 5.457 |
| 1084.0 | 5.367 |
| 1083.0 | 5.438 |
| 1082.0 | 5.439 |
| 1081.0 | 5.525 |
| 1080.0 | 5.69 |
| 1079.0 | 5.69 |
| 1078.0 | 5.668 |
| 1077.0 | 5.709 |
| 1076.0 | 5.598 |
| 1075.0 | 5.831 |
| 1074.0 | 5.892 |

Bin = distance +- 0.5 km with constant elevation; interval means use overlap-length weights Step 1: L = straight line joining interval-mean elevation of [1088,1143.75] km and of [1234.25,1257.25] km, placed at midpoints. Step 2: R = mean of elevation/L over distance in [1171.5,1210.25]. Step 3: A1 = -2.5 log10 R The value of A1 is 0.171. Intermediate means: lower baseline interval 4.9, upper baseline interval 5.63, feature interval 4.55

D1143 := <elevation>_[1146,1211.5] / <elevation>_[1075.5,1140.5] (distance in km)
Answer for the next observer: 0.94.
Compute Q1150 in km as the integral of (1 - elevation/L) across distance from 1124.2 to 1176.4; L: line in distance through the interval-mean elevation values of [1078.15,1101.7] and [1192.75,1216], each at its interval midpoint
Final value 1.0 km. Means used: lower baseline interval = 5.31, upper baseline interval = 4.7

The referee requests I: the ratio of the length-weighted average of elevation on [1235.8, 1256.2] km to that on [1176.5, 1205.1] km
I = 1.25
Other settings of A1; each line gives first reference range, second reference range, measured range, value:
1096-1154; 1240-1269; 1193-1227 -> 0.109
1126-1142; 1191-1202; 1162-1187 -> -0.041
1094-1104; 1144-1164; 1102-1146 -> 0.035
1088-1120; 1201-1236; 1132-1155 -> 0.008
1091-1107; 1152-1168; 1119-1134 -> 0.016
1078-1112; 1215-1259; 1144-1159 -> 0.060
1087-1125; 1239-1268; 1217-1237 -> 0.054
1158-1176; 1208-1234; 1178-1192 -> 0.098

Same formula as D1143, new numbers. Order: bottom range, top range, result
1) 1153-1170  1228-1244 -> 1.11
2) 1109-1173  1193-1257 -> 1.06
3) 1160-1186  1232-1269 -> 1.20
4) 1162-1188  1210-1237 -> 1.12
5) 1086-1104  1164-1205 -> 0.89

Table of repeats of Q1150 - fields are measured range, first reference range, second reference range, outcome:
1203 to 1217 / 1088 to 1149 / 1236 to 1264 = 1.0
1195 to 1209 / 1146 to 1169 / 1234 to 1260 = 1.9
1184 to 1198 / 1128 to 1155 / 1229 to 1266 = 2.2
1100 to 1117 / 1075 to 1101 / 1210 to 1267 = 2.2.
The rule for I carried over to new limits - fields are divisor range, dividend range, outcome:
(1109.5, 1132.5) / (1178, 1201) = 0.92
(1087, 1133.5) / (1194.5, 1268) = 1.07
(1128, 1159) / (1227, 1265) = 1.13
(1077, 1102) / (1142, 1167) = 0.93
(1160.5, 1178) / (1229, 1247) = 1.16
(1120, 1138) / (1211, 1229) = 1.05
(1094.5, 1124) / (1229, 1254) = 1.15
